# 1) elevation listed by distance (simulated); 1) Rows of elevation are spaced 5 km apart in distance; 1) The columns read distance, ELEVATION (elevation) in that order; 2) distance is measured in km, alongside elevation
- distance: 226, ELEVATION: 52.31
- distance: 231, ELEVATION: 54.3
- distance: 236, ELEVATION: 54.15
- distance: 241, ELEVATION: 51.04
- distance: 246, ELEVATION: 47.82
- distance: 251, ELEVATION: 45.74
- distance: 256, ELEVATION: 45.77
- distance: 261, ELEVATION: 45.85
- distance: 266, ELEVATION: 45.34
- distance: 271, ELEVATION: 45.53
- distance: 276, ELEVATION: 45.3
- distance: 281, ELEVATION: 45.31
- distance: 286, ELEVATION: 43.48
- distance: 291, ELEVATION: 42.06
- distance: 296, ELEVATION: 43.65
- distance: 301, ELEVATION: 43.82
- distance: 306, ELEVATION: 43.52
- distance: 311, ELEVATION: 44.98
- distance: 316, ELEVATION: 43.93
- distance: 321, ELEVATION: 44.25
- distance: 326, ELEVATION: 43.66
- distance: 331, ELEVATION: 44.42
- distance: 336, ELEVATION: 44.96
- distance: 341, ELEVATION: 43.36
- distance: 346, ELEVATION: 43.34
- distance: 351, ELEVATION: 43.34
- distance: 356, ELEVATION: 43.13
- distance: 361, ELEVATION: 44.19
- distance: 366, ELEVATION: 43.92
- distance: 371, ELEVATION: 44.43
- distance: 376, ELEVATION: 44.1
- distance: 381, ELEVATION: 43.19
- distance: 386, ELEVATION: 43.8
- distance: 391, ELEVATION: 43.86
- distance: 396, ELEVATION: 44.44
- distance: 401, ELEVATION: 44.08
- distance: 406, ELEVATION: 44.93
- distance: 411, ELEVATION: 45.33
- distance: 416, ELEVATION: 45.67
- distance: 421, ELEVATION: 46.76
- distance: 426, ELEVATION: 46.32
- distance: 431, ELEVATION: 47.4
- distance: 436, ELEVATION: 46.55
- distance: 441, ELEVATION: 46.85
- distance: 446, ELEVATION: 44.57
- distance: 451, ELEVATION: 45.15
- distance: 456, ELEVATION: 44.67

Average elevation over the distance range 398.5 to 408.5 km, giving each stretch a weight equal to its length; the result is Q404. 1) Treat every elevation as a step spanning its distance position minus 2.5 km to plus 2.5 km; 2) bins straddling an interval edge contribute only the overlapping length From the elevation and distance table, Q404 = 44.5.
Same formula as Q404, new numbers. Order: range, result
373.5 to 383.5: 43.6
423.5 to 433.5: 46.9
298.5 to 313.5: 44.1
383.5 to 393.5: 43.8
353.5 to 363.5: 43.7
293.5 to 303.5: 43.7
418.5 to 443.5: 46.8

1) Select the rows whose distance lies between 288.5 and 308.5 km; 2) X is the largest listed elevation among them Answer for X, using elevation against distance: 43.82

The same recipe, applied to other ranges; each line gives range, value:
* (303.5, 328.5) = 44.98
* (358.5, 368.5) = 44.19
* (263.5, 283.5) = 45.53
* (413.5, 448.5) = 47.4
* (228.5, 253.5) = 54.3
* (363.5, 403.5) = 44.44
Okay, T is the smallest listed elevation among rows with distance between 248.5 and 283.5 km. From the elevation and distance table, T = 45.3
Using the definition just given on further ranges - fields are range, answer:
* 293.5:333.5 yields 43.52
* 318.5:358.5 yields 43.13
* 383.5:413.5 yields 43.8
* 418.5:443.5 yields 46.32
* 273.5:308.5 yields 42.06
